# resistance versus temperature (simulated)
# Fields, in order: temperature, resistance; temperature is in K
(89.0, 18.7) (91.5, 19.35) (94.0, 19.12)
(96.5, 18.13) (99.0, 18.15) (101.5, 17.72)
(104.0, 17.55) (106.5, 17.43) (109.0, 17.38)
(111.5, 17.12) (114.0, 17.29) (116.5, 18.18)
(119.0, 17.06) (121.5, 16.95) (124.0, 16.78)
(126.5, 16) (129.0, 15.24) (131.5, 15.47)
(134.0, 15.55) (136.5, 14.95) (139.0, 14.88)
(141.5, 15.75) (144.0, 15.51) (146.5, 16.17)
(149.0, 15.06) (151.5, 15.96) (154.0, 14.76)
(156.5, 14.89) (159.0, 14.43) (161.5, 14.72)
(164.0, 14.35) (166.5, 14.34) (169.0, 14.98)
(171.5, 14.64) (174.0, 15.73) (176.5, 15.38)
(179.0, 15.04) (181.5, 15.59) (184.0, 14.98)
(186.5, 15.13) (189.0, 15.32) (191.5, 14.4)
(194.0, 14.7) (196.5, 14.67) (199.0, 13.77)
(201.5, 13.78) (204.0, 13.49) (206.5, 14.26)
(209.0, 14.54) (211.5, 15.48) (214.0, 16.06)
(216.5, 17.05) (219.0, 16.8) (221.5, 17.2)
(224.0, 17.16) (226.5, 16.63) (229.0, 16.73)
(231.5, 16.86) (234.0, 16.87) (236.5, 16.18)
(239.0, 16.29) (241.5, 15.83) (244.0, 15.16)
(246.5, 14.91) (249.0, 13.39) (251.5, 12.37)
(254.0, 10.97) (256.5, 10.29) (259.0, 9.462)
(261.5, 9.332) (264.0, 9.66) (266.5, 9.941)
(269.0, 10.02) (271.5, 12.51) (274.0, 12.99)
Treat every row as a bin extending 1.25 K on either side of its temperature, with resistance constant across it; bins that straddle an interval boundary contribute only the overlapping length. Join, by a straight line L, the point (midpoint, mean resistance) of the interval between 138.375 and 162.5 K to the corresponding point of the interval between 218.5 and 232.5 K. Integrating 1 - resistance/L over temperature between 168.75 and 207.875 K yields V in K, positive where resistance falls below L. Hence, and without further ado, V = 3.2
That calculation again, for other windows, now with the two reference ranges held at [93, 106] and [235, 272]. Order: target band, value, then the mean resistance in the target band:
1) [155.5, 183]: 1.06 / 14.9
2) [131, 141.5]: 0.92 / 15.3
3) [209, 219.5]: -1.68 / 16.1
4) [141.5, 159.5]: 0.99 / 15.3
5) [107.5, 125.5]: 0.22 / 17.2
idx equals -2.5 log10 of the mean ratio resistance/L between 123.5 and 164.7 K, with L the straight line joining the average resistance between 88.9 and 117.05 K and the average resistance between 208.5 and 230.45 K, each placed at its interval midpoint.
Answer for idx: 0.142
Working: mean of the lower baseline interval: 18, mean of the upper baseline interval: 16.5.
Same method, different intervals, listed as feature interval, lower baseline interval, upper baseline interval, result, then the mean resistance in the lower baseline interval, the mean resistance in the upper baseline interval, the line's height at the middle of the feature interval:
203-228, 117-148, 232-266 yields -0.14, 15.9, 13.1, 13.9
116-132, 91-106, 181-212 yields 0.05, 18.2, 14.6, 17.3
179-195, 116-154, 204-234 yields 0.07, 15.9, 16.2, 16.1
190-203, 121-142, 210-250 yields 0.12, 15.7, 16.2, 16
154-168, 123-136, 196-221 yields 0.06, 15.7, 15.1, 15.5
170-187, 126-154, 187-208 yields -0.04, 15.5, 14.3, 14.7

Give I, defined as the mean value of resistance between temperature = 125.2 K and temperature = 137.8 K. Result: 15.4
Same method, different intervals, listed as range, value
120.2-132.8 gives 16.1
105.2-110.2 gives 17.4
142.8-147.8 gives 15.8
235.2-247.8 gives 15.7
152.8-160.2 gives 14.7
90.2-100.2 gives 18.7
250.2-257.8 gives 11.2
